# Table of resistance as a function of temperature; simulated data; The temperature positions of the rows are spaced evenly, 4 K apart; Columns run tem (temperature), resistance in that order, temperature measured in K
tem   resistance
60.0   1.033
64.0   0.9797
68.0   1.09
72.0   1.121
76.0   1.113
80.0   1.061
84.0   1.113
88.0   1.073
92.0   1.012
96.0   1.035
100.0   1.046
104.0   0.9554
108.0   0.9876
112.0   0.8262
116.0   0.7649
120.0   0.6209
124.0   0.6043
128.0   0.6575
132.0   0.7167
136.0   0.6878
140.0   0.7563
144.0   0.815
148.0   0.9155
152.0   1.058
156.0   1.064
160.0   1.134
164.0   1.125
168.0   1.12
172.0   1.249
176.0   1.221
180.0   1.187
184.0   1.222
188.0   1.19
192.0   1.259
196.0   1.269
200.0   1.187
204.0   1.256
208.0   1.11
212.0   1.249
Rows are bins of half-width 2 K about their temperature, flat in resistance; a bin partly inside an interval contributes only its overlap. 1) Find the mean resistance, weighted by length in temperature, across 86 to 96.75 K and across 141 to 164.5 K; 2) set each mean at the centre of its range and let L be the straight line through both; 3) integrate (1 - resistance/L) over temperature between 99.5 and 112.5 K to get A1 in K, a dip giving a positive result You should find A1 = 0.9 K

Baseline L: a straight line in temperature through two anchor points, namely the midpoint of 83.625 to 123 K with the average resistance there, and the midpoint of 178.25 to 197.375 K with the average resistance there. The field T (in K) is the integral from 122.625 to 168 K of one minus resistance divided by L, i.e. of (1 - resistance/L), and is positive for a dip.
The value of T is 8.4 K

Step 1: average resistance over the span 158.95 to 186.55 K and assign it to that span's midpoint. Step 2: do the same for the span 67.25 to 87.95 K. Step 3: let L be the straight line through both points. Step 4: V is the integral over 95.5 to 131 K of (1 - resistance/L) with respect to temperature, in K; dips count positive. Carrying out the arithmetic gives 9.64 K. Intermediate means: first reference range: 1.1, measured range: 0.821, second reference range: 1.18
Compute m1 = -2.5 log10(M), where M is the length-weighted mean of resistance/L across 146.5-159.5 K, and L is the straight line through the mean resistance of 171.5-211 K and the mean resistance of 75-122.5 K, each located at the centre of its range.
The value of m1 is 0.08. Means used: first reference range 0.96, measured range 1.03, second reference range 1.21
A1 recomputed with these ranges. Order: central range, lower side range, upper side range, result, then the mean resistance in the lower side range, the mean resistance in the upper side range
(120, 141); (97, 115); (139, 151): 5.0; 0.948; 0.854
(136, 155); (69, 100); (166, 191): 4.6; 1.07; 1.2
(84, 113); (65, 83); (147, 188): 2.6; 1.09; 1.14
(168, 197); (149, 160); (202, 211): -2.3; 1.06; 1.19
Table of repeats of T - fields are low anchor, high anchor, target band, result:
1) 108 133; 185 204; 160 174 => -1.6 K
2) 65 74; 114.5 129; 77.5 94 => -1.9 K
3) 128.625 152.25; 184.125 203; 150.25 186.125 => -4.7 K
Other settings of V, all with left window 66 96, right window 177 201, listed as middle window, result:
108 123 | 4.8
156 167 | 0.6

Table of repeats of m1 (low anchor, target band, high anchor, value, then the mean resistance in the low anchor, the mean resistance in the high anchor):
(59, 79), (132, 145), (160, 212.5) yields 0.47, 1.07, 1.2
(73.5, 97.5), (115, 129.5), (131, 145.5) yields 0.27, 1.07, 0.743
